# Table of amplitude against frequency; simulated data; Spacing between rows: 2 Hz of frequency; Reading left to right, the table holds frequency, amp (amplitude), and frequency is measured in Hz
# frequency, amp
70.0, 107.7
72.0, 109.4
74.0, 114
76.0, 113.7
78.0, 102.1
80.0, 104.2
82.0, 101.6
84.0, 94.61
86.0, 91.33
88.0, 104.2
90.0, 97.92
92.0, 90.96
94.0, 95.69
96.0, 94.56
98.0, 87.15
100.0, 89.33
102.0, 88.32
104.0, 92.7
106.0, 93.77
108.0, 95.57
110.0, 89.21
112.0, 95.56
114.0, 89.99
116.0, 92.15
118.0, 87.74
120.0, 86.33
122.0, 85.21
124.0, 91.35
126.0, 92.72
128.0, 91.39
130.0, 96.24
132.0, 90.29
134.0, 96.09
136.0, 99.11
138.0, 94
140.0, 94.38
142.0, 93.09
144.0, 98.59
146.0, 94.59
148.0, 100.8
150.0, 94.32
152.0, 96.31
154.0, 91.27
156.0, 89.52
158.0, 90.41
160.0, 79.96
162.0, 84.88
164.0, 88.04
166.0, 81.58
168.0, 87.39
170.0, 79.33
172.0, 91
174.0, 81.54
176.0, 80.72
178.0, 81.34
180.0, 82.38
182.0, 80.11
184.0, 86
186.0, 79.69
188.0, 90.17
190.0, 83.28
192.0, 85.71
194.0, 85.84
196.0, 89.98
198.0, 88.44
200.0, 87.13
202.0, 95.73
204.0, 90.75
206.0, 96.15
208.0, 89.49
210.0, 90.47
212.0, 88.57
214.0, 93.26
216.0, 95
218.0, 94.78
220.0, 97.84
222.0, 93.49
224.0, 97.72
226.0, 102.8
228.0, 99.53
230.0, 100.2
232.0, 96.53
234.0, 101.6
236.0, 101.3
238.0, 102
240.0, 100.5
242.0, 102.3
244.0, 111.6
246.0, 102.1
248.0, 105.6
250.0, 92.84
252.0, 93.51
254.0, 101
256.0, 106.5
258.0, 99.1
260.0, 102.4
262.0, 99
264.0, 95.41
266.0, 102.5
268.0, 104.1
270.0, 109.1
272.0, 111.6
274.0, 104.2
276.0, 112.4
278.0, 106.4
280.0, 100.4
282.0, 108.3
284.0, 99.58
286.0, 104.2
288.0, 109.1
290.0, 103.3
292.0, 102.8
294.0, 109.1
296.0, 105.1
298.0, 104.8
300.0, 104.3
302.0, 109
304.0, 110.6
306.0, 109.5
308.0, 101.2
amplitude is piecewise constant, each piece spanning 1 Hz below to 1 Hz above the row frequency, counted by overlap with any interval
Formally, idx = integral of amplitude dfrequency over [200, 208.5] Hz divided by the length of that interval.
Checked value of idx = 92.5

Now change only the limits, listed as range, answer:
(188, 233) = 92.8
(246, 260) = 100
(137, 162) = 92.8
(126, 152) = 95.2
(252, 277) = 104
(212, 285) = 101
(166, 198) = 84.3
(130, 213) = 89.1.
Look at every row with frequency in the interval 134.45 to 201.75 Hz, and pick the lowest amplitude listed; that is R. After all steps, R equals 79.33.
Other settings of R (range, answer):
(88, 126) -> 85.21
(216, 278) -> 92.84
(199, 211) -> 87.13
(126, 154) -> 90.29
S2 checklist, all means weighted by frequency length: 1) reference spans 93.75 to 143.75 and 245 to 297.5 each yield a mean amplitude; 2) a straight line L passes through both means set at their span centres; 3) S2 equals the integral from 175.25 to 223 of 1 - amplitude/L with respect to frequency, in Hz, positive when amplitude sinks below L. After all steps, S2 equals 4.62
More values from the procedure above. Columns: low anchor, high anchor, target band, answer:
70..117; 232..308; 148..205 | 7.7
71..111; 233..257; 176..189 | 2.2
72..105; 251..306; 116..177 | 5.9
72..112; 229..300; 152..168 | 2.0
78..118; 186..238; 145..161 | 0.3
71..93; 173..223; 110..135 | 1.6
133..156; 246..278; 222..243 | 0.2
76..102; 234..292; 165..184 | 3.2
